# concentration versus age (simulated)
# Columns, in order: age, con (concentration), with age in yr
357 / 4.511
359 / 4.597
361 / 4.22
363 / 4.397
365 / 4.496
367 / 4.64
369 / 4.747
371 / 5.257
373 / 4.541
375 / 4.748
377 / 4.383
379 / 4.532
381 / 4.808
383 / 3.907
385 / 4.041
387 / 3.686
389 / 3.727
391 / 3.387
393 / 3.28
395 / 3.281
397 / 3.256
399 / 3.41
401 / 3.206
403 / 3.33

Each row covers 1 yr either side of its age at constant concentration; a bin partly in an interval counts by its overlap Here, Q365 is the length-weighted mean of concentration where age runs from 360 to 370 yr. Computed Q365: 4.5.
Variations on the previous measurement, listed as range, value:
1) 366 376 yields 4.79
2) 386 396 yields 3.47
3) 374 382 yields 4.62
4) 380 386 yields 4.25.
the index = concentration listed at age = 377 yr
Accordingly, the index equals 4.383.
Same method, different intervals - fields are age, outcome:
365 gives 4.496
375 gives 4.748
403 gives 3.33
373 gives 4.541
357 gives 4.511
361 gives 4.22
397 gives 3.256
